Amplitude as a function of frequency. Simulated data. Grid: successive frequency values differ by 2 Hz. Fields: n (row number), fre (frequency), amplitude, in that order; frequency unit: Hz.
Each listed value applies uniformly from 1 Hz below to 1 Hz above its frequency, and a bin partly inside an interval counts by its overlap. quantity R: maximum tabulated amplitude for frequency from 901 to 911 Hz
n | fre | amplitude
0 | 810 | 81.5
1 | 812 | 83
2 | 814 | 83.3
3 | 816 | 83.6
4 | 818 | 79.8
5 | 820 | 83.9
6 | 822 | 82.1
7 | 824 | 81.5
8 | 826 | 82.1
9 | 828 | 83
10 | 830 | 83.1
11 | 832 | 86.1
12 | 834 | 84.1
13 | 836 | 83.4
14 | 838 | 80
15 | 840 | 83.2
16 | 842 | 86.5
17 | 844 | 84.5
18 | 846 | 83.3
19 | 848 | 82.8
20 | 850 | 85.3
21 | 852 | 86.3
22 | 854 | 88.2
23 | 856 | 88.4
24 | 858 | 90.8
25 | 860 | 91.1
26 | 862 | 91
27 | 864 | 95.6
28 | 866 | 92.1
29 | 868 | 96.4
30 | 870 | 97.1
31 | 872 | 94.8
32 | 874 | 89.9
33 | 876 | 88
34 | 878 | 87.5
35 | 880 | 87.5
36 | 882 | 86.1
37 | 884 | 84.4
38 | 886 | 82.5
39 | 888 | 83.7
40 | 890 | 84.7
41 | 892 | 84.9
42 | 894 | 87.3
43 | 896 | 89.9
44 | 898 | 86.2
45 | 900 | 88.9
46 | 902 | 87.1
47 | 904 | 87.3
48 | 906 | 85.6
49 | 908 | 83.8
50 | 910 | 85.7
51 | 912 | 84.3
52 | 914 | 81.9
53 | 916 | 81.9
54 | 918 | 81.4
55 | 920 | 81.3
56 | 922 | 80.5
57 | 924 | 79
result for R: 87.3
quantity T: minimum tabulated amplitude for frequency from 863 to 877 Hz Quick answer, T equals 88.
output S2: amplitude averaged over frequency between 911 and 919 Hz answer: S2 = 82.4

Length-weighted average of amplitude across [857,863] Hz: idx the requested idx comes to 91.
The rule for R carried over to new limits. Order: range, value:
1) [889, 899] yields 89.9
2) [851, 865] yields 95.6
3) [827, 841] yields 86.1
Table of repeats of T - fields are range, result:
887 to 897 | 83.7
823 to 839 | 80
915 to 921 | 81.3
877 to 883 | 86.1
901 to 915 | 81.9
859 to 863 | 91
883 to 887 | 82.5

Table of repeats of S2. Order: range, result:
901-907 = 86.7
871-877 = 90.9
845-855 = 85.2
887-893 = 84.4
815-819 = 81.7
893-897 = 88.6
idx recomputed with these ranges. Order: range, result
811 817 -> 83.3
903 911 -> 85.6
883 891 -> 83.8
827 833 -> 84.1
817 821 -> 81.8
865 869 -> 94.2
